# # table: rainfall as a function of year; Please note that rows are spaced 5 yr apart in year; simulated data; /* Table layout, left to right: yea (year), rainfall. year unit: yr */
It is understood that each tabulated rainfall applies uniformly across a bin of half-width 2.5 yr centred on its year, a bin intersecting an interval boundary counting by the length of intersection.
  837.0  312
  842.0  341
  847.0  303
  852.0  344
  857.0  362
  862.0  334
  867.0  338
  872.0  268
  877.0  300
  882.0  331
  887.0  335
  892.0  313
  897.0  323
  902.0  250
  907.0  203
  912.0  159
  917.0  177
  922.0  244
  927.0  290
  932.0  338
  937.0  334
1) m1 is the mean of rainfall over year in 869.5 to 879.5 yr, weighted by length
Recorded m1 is 284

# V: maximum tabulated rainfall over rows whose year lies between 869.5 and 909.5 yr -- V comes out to 335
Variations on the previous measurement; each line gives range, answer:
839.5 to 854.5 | 344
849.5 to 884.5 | 362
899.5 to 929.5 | 290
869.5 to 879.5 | 300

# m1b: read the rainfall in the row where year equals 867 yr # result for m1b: 338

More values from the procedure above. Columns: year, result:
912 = 159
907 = 203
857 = 362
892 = 313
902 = 250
